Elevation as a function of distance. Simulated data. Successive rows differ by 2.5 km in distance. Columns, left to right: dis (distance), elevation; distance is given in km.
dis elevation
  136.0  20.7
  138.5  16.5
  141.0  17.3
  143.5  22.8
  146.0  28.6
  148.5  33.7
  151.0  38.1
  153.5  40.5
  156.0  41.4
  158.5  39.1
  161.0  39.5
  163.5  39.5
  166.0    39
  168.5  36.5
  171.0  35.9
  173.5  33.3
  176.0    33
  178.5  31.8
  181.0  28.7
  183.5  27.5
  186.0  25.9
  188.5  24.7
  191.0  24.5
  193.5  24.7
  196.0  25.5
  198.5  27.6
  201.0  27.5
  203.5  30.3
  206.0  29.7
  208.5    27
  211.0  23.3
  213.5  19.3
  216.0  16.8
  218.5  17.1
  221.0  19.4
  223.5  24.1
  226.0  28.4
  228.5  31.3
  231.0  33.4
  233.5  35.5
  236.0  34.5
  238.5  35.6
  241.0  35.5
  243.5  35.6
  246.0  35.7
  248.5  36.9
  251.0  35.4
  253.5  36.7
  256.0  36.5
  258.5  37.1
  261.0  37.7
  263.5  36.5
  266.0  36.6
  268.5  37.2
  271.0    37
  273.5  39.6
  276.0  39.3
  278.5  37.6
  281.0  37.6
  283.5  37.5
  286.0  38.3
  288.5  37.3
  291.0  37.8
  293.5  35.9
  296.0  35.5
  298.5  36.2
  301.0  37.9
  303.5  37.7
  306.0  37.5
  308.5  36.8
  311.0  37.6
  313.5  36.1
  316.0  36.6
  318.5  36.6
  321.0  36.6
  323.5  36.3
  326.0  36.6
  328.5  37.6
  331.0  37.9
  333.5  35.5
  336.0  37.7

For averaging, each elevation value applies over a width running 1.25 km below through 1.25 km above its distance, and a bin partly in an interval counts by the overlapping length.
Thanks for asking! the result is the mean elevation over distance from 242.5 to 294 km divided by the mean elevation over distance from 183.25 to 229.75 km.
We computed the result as 1.49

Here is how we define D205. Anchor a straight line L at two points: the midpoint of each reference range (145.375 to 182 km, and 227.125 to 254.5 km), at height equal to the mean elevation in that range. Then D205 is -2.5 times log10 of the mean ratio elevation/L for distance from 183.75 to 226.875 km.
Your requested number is 0.404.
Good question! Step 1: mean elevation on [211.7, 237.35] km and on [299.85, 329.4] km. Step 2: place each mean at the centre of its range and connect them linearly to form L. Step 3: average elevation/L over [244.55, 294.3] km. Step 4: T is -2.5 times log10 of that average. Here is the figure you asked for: -0.185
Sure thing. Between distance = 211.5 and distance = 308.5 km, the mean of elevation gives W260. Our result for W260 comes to 34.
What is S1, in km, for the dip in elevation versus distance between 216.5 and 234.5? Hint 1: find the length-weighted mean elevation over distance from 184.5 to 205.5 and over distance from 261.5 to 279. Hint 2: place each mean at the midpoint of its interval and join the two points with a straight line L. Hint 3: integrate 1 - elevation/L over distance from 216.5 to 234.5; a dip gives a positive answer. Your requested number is 2.7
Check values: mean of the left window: 26.5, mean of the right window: 37.7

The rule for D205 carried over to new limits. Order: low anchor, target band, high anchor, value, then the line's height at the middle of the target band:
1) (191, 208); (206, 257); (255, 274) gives 0.090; 32.2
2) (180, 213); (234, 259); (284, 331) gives -0.152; 31.2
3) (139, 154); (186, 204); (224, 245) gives 0.197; 31.4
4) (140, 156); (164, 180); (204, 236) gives -0.187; 29.5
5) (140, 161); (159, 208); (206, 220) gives -0.140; 27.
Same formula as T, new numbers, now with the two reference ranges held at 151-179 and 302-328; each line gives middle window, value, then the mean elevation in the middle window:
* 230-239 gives 0.074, 34.7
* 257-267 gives 0.003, 37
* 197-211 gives 0.314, 27.9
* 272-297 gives -0.020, 37.7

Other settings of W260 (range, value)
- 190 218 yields 24.9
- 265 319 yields 37.3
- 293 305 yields 36.7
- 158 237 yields 29.1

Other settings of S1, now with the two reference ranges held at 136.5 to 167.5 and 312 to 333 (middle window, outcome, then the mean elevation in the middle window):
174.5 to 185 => 1.0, 30.2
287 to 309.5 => -0.5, 37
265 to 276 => -0.7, 37.8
